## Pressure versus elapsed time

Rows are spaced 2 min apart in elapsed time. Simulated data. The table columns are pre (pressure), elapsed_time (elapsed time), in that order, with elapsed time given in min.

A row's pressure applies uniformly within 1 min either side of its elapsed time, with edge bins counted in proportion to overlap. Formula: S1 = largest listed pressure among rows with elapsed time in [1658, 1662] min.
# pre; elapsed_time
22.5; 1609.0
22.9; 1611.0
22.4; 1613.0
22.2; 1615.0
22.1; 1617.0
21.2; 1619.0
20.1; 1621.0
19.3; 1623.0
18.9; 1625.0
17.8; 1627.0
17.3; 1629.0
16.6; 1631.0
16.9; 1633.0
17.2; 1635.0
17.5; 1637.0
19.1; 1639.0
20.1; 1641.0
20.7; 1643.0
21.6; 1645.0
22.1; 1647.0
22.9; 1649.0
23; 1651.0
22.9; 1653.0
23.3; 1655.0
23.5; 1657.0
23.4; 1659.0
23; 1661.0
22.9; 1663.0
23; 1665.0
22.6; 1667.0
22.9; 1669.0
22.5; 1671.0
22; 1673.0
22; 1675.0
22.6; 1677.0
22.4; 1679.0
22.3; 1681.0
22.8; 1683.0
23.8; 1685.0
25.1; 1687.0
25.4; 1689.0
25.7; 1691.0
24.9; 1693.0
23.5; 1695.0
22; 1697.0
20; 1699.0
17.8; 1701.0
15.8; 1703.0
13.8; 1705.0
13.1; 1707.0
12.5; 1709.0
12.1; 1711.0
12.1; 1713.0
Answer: 23.4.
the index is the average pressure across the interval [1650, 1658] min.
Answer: 23.2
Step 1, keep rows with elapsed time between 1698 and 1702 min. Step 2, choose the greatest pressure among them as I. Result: 20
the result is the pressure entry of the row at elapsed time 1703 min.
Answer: 15.8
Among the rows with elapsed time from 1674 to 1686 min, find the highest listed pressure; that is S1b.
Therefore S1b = 23.8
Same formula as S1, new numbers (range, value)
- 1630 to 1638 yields 17.5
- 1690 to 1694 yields 25.7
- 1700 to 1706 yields 17.8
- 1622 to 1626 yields 19.3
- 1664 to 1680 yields 23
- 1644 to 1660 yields 23.5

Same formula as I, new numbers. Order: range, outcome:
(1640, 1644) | 20.7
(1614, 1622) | 22.2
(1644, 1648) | 22.1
